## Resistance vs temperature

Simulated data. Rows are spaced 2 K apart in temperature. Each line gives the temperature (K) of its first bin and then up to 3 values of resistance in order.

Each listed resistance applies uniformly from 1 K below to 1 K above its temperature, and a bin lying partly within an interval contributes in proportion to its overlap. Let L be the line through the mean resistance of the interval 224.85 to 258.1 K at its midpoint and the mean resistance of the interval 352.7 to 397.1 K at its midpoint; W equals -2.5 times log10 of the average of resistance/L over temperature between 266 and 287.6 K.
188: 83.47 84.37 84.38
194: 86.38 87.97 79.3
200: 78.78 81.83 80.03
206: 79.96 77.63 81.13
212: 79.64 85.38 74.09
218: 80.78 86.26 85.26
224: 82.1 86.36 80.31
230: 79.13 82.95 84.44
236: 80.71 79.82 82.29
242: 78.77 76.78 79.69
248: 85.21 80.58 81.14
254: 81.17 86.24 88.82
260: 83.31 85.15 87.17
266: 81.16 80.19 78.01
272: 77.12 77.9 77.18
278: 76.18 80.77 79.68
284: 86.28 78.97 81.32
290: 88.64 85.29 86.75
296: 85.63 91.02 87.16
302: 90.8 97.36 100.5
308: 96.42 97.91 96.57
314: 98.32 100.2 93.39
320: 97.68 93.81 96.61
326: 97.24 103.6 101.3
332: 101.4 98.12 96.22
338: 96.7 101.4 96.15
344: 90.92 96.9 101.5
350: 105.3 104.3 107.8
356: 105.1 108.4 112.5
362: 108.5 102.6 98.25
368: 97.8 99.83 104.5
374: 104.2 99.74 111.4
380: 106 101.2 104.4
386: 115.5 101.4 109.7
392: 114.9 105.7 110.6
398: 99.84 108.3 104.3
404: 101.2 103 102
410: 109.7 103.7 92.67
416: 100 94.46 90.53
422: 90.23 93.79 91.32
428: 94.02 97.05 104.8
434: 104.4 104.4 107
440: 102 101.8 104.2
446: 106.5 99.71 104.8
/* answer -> 0.11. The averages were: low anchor 81.8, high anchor 106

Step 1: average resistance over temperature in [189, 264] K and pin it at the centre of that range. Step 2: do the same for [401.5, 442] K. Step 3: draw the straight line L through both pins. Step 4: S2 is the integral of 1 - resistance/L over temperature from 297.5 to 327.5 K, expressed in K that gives -2.0 K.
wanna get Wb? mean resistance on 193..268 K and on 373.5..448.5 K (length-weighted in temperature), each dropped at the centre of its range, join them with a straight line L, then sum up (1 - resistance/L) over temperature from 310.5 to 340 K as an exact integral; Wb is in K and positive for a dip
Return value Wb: -1.67 K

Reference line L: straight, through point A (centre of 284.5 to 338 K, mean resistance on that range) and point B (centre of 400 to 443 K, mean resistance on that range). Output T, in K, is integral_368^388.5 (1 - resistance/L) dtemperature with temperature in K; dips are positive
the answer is -1.5 K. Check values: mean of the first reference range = 93.9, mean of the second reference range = 99.8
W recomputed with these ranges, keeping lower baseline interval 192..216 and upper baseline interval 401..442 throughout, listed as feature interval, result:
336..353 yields -0.066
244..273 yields 0.047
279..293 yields 0.067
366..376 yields -0.063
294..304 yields 0.000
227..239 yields 0.035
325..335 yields -0.095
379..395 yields -0.113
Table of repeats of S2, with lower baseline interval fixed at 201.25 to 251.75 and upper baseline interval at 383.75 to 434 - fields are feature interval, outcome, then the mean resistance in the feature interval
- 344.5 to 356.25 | -0.9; 103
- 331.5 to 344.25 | -0.5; 97.5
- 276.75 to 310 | 0.6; 87.3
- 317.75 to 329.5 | -0.7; 97.5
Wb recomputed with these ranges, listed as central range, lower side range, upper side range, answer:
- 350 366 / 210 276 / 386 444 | -1.9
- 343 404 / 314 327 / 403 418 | -3.2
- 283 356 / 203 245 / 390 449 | -3.4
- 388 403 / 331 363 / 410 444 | -1.1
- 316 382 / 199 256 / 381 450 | -4.5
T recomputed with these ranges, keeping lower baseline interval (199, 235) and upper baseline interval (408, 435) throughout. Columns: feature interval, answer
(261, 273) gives 0.55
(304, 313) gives -0.93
